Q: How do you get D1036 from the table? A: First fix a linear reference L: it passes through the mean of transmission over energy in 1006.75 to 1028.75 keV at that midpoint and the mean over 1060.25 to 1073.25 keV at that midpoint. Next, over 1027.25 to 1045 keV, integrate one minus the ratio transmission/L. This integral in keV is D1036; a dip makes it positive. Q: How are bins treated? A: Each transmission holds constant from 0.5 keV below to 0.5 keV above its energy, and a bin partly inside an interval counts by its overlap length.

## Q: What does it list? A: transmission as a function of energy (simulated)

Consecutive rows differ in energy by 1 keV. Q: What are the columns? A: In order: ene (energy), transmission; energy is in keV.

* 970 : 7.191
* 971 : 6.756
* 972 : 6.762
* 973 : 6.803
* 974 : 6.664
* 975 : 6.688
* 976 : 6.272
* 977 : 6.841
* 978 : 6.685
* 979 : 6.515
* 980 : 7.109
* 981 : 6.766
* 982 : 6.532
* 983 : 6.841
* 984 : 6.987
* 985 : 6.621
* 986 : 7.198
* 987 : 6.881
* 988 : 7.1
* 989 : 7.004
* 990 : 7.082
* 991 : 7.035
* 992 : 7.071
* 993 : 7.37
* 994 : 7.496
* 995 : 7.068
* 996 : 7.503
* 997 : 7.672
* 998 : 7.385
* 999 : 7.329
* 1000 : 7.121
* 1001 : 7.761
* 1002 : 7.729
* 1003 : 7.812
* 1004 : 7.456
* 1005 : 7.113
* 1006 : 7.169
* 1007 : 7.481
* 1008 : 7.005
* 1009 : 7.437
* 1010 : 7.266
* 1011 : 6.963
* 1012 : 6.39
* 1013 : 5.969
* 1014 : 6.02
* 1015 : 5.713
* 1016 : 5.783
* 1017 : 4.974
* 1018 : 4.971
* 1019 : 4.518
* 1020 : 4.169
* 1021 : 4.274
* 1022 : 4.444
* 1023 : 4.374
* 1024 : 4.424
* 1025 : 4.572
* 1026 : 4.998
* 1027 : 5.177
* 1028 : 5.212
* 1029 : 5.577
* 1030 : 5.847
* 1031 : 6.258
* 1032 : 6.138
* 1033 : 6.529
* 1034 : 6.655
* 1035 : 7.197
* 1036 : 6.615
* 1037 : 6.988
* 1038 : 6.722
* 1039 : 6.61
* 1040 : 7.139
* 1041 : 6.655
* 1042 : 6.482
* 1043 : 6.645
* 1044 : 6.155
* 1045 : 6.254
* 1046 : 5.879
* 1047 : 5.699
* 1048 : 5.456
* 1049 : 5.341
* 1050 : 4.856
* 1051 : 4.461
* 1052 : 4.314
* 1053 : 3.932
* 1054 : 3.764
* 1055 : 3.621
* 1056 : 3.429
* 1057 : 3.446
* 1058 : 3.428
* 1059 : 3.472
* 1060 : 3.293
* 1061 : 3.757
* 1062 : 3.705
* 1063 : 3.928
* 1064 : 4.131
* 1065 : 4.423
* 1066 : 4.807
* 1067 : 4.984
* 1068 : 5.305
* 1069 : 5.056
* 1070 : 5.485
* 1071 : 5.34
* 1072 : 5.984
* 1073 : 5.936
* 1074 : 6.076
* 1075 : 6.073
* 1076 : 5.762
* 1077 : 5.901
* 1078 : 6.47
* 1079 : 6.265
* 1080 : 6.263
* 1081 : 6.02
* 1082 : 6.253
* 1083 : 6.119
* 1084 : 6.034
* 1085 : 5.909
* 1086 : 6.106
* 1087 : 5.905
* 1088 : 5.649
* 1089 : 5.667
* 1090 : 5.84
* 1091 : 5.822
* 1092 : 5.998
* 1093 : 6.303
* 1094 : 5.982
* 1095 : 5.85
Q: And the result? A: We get -4.0 keV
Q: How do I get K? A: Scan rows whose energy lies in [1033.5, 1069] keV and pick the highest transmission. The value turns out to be 7.197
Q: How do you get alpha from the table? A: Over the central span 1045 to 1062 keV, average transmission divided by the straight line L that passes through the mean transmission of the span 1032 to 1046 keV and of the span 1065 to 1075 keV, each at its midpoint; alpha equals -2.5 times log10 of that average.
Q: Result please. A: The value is 0.38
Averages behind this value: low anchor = 6.62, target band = 4.3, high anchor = 5.42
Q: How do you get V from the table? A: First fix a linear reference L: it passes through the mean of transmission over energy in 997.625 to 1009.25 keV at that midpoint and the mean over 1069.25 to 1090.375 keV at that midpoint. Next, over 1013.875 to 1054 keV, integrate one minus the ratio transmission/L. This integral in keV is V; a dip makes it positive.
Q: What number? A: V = 7.26 keV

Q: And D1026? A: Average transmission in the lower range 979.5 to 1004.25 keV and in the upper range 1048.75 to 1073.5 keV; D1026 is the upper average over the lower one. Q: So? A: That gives 0.61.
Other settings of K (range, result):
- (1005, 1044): 7.481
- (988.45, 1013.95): 7.812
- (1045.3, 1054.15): 5.879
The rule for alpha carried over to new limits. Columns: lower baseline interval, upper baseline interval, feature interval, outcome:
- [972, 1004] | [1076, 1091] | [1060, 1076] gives 0.24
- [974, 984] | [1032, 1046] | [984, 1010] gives -0.09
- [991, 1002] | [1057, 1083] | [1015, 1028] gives 0.35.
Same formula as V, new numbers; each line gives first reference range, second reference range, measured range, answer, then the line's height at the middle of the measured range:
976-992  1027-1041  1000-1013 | -1.15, 6.65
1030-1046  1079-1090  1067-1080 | 0.71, 6.13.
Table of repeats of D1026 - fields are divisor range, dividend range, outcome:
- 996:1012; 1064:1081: 0.76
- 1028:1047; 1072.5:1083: 0.95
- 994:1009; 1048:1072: 0.59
